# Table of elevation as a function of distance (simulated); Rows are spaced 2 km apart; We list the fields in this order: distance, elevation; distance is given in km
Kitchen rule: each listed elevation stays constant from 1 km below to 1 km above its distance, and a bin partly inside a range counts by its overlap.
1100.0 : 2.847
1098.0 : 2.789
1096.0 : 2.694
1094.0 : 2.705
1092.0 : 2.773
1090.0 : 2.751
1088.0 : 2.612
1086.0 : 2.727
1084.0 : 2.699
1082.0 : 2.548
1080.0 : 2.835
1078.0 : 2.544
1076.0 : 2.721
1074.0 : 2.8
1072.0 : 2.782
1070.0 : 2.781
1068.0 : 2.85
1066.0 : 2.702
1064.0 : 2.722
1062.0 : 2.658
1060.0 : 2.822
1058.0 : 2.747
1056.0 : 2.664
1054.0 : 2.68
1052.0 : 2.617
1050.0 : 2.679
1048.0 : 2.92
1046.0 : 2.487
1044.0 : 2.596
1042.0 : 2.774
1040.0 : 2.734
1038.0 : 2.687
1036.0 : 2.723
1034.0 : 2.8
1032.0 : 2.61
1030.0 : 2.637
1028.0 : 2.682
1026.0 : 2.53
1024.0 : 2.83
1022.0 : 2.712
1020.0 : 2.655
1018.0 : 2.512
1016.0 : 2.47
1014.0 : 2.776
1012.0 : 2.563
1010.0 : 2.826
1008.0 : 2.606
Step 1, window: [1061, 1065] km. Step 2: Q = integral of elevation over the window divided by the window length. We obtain 2.69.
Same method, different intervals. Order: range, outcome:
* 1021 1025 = 2.77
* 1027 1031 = 2.66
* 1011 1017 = 2.6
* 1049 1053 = 2.65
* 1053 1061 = 2.73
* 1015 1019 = 2.49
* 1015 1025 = 2.64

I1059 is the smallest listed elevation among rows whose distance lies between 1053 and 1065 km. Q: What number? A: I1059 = 2.658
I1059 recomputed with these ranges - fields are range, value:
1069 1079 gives 2.544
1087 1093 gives 2.612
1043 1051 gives 2.487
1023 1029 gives 2.53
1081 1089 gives 2.548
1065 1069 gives 2.702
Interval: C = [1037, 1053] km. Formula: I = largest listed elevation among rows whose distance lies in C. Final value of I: 2.92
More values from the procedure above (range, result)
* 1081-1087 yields 2.727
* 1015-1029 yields 2.83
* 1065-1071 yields 2.85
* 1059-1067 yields 2.822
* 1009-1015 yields 2.826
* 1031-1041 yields 2.8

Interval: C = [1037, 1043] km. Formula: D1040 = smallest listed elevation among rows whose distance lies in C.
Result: 2.687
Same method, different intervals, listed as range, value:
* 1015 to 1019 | 2.47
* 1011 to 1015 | 2.563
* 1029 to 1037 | 2.61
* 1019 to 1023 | 2.655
